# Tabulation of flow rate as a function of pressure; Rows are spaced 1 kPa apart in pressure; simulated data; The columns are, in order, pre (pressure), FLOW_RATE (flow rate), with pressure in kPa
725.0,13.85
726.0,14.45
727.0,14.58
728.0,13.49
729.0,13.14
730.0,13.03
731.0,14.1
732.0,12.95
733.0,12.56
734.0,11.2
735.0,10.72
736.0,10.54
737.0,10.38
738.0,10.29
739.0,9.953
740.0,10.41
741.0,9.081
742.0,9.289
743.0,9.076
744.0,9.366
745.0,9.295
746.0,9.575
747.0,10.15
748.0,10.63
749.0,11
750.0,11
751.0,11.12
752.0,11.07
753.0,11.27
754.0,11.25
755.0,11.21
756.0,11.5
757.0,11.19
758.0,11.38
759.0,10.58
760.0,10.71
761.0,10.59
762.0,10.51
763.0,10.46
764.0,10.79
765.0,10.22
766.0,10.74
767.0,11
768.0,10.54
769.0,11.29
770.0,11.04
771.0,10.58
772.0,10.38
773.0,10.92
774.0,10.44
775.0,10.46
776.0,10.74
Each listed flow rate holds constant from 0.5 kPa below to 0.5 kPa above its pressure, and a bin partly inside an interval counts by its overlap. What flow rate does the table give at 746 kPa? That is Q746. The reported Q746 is 9.575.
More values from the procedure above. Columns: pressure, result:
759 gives 10.58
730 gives 13.03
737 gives 10.38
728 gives 13.49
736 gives 10.54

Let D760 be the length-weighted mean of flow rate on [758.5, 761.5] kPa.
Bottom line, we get 10.6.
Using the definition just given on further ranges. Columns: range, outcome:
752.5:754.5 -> 11.3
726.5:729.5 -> 13.7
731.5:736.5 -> 11.6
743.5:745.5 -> 9.33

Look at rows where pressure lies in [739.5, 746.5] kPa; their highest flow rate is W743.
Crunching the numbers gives 10.41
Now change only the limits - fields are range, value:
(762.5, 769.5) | 11.29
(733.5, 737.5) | 11.2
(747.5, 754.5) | 11.27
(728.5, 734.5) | 14.1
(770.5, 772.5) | 10.58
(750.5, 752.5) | 11.12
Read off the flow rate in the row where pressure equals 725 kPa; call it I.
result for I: 13.85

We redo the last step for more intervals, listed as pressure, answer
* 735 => 10.72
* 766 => 10.74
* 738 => 10.29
